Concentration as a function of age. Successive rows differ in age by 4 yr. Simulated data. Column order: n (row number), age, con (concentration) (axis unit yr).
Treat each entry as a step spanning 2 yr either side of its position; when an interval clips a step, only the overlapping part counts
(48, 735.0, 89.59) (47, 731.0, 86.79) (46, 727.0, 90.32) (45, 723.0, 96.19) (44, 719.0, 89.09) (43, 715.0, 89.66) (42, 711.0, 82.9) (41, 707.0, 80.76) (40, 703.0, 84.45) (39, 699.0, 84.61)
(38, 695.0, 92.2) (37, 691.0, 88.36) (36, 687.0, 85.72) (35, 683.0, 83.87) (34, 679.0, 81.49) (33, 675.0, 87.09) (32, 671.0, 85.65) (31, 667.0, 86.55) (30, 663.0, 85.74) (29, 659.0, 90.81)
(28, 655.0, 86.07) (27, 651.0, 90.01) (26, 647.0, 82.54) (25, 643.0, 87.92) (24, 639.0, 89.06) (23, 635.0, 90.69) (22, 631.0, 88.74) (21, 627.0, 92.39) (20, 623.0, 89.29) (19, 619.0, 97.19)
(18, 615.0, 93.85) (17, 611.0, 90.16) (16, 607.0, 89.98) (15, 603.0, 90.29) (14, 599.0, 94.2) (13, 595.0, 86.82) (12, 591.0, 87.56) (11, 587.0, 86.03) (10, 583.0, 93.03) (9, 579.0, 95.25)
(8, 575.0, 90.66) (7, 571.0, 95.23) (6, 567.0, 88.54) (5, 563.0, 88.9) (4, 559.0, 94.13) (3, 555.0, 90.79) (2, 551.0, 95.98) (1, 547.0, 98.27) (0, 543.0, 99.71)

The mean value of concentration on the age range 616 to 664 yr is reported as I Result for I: 89.4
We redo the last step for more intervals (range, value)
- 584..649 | 89.8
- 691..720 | 86.3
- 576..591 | 90.9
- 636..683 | 86.6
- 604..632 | 91.7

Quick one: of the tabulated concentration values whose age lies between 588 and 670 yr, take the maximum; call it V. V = 97.19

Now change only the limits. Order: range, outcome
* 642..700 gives 92.2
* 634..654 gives 90.69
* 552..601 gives 95.25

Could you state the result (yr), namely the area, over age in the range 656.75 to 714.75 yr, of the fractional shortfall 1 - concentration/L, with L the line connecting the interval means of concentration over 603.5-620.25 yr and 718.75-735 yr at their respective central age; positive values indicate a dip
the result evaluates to 3.4 yr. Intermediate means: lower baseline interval 92.4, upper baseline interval 90.6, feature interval 85.8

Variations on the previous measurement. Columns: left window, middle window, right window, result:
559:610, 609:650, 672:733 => -0.4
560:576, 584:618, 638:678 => -0.2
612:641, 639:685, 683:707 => 1.3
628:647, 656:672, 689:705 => 0.2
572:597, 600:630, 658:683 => -1.1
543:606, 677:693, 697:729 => 0.6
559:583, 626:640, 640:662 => -0.3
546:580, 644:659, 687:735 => 0.5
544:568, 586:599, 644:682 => 0.4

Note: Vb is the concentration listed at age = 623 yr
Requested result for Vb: 89.29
